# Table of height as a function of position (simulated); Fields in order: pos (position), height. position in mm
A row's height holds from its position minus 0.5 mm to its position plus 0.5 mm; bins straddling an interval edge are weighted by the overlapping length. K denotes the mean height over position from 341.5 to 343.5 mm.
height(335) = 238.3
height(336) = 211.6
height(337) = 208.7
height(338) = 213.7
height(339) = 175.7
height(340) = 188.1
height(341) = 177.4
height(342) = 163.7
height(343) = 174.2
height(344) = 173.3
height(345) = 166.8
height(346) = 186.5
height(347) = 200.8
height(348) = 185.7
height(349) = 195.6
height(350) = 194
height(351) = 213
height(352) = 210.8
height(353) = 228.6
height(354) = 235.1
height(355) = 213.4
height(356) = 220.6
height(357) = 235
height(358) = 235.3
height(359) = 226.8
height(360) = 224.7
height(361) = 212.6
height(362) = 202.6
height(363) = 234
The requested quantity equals 169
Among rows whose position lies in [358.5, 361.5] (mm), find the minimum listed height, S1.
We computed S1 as 212.6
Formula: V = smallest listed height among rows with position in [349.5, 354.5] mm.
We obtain 194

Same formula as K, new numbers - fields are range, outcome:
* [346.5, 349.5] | 194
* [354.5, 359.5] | 226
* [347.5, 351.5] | 197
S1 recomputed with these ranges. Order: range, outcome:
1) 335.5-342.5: 163.7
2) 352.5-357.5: 213.4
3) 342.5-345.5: 166.8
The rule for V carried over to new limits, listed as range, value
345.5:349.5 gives 185.7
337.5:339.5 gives 175.7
